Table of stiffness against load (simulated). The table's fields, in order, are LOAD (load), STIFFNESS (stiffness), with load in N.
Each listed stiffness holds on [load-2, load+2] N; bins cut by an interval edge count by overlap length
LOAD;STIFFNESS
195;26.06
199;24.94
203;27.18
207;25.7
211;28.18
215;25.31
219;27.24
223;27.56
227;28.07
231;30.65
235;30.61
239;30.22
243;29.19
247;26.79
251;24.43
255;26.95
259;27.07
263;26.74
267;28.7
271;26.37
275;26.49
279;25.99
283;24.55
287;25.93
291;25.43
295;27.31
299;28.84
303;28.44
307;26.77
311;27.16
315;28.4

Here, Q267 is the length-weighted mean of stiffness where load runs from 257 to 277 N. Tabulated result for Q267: 27.1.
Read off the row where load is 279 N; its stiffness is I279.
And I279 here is 25.99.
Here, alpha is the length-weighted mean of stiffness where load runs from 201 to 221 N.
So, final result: 26.7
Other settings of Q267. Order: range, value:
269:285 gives 25.9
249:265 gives 26.3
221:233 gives 28.8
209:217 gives 26.7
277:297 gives 25.8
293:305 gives 28.2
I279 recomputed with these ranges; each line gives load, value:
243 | 29.19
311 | 27.16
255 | 26.95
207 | 25.7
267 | 28.7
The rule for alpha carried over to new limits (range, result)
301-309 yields 27.6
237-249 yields 28.7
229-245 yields 30.2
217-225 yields 27.4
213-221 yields 26.3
